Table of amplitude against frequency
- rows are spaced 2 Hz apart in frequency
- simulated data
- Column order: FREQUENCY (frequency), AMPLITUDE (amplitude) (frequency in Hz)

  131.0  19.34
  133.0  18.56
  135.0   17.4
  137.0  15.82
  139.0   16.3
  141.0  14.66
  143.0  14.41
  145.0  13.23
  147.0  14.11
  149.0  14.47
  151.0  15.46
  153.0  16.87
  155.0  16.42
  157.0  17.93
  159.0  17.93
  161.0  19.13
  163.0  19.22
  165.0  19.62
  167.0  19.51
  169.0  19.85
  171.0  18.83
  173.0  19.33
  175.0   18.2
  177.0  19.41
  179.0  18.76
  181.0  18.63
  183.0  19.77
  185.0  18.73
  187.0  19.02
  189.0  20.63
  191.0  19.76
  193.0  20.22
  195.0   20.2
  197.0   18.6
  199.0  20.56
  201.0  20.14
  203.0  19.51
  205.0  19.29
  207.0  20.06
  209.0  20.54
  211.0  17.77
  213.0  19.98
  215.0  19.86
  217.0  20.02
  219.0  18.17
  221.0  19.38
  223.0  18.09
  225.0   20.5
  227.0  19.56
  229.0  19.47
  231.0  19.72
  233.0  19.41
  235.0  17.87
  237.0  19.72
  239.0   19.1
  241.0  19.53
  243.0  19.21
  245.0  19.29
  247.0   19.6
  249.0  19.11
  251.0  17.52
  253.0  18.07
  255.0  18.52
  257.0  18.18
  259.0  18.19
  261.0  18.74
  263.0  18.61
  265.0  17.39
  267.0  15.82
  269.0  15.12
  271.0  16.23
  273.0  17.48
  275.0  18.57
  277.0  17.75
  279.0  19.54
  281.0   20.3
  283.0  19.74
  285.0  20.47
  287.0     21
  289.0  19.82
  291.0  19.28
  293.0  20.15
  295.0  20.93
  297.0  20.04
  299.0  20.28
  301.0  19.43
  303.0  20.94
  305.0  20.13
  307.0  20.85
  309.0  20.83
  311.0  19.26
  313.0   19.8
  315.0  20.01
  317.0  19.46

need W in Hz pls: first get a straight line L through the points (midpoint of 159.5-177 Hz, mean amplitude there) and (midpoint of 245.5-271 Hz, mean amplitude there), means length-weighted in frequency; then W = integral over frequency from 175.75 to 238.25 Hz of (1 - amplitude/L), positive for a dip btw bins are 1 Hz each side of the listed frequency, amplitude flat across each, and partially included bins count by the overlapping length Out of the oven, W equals -2.8 Hz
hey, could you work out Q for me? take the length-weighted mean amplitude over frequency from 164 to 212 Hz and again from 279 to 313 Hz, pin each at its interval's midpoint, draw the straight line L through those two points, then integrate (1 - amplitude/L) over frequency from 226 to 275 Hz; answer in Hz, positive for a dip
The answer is 3.6 Hz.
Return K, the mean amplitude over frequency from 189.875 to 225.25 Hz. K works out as 19.6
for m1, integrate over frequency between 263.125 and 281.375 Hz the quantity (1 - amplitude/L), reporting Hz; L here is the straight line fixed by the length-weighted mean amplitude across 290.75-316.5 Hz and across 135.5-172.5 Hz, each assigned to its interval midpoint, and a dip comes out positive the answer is 1.8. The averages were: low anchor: 16.9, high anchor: 20.2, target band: 17.5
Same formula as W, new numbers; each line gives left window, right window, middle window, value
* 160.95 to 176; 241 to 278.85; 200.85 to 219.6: -0.86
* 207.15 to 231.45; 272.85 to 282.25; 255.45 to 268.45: 0.86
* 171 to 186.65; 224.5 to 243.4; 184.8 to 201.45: -0.63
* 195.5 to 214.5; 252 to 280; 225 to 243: -0.61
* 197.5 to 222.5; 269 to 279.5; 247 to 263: -0.23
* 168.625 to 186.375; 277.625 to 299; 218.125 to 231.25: 0.15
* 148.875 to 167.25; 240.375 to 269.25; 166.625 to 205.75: -3.42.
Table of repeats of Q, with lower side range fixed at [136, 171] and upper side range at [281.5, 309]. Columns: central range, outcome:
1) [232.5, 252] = -0.1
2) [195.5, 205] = -0.9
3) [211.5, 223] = -0.6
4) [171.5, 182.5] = -1.0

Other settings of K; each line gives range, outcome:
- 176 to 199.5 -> 19.5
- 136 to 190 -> 17.6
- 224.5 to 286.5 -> 18.7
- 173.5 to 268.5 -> 19.1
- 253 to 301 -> 18.8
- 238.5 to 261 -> 18.7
